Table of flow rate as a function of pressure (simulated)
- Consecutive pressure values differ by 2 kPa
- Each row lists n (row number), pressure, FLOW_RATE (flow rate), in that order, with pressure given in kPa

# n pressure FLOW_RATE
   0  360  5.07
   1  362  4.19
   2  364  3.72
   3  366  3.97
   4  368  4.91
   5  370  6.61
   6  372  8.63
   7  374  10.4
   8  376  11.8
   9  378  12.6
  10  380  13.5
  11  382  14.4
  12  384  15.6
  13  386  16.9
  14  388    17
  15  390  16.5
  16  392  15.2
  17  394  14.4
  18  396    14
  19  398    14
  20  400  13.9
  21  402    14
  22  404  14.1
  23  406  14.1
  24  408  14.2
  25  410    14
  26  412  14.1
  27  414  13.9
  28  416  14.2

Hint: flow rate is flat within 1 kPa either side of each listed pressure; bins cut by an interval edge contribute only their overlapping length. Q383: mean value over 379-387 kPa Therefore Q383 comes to 15.1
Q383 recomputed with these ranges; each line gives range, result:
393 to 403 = 14.1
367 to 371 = 5.76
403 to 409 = 14.1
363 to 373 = 5.57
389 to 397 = 15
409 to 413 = 14.1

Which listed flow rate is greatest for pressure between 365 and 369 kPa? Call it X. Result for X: 4.91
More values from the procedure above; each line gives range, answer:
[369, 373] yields 8.63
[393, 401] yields 14.4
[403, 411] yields 14.2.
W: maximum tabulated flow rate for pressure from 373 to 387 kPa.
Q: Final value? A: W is 16.9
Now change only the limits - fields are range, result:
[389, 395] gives 16.5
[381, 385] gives 15.6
